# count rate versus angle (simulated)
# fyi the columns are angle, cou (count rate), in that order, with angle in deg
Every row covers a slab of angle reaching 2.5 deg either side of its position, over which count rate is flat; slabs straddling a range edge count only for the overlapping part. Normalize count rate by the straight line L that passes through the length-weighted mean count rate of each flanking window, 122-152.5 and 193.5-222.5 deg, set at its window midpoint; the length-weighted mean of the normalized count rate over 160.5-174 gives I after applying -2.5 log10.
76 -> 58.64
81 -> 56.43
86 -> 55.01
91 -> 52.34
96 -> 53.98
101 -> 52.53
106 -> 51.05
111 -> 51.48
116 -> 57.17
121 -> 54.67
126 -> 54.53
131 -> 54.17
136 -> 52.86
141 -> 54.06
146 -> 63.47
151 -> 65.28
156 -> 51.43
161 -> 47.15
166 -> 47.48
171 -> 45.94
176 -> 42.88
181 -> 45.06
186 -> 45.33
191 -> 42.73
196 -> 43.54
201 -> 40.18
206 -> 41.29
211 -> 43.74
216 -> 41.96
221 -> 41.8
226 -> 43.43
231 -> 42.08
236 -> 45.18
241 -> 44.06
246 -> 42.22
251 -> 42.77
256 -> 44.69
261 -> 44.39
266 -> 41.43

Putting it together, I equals 0.09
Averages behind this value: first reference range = 57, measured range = 46.7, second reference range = 42.1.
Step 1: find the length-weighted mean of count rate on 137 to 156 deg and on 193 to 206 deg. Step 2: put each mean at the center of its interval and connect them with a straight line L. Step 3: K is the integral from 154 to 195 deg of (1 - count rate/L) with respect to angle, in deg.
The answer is 3.2 deg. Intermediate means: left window 59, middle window 45.8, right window 41.8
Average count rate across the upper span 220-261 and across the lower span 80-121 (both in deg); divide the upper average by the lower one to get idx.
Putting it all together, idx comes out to 0.81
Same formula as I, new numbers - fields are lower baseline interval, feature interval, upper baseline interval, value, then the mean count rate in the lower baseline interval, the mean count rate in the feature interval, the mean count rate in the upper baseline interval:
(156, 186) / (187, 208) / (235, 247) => 0.08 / 46.1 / 42.2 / 43.9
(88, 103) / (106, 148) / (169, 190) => -0.11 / 53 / 55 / 44.6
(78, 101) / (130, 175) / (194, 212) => -0.12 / 54.3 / 53.2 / 42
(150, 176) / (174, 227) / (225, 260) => 0.10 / 49.8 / 42.9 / 43.5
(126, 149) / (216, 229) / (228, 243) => 0.07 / 56.2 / 42.5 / 43.8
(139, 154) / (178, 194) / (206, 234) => 0.15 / 60.8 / 44.3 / 42.5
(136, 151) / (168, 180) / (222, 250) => 0.20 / 58.9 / 44.6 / 43.3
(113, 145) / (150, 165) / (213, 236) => -0.03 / 54.9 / 52.8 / 42.7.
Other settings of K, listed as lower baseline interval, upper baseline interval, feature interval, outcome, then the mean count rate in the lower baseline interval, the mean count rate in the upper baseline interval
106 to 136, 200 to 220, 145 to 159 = -2.6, 54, 41.9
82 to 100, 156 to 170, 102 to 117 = -0.1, 53.9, 47.9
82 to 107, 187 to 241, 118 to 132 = -1.1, 53.3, 42.7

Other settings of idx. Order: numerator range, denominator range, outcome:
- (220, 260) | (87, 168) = 0.80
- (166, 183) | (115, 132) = 0.82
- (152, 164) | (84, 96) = 0.95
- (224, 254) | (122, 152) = 0.76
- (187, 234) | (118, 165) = 0.77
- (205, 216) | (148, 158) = 0.72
